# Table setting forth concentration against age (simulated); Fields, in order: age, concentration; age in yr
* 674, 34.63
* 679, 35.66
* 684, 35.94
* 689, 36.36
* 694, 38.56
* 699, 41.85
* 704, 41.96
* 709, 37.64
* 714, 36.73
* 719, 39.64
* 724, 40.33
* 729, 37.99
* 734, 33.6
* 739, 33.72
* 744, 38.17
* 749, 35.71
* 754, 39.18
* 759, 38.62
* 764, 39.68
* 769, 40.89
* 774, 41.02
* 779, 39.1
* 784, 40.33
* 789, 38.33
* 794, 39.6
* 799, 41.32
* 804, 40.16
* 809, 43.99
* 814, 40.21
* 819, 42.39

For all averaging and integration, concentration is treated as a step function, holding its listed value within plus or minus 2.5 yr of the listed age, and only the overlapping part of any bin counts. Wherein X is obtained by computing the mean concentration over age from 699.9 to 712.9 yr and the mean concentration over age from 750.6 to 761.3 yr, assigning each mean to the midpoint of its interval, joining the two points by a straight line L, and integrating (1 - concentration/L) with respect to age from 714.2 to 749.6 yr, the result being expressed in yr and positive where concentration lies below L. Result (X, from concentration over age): 1.89 yr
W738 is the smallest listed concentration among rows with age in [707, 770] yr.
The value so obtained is 33.6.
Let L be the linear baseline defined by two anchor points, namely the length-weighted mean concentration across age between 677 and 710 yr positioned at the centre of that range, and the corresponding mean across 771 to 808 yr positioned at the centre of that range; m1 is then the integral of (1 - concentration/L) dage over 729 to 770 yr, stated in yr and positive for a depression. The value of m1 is 2.1 yr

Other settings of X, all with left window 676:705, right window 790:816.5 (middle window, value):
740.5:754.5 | 0.83 yr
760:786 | 0.03 yr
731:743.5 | 1.51 yr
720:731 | -0.08 yr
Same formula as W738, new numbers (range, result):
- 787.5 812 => 38.33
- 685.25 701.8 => 36.36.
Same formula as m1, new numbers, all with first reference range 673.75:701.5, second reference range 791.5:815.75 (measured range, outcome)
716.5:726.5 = -0.4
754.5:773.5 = 0.0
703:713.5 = -0.2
